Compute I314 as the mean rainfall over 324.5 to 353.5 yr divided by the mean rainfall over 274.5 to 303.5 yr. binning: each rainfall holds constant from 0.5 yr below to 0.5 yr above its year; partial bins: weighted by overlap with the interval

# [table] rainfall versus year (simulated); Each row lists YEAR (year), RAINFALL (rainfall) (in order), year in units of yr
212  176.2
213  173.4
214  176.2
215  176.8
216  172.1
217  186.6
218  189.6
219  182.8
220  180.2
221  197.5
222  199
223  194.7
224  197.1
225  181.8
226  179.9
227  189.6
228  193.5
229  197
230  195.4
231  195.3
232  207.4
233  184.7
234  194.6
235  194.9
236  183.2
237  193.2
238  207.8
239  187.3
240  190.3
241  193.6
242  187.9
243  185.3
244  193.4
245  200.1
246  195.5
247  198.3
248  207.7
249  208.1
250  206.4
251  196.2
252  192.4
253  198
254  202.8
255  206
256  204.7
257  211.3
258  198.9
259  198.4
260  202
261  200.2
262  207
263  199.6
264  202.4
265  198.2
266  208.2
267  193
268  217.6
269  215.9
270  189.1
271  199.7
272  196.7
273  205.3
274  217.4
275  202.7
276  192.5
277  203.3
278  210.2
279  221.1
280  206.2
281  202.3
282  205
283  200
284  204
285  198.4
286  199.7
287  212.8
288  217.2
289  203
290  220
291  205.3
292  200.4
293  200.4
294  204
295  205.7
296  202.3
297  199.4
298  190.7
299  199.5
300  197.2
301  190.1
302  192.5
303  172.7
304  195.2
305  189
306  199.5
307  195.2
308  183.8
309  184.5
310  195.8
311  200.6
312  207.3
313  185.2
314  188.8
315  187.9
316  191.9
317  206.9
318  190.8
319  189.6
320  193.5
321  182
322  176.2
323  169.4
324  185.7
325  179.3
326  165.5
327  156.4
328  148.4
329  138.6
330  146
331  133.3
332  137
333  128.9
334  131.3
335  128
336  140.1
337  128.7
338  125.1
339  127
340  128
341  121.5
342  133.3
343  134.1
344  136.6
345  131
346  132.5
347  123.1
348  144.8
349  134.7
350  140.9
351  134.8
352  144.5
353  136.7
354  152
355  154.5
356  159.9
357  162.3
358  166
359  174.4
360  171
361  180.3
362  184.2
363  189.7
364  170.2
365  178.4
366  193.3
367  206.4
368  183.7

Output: 0.68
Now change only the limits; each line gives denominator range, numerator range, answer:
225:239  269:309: 1.04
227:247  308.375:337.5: 0.87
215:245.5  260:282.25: 1.07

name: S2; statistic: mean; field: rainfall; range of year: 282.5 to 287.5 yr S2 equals 203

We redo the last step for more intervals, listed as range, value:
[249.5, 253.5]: 198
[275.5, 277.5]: 198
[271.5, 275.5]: 206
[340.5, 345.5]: 131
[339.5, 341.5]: 125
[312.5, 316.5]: 188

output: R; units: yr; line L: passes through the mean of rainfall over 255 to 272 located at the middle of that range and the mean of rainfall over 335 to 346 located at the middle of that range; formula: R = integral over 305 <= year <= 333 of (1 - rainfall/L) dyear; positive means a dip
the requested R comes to -4.9 yr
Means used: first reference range 203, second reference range 131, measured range 178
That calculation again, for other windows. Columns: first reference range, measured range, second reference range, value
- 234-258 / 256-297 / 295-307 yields -1.8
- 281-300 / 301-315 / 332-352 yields -1.0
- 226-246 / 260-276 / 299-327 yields -1.0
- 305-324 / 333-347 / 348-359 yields 2.9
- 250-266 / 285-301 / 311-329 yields -1.1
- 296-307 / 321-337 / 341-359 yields 1.3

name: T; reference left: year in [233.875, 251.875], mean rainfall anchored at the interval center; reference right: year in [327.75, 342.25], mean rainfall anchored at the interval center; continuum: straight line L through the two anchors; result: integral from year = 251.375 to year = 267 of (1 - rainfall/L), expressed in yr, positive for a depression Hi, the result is -1.5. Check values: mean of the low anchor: 196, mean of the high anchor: 133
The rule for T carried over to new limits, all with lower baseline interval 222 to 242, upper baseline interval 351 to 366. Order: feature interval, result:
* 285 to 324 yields -3.9 yr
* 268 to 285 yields -2.0 yr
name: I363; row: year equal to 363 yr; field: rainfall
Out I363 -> 189.7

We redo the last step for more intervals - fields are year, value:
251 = 196.2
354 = 152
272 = 196.7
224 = 197.1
